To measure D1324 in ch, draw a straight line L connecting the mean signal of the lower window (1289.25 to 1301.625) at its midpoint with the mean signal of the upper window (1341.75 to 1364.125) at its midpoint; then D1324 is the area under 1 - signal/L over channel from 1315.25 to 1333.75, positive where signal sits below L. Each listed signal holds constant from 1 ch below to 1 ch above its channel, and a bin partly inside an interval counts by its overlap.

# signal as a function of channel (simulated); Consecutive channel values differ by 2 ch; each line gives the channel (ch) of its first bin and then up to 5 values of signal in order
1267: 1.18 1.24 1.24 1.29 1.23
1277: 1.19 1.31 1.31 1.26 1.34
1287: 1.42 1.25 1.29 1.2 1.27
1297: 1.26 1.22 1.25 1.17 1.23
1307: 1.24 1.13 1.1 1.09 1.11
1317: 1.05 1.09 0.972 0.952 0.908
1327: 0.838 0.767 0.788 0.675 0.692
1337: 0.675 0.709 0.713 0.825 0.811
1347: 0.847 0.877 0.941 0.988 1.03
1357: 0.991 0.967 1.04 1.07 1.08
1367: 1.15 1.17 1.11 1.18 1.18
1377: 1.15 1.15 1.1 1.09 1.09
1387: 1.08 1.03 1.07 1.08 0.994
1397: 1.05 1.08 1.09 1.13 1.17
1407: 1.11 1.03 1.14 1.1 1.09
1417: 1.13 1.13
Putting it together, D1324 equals 3.2 ch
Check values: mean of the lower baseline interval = 1.25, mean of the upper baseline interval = 0.942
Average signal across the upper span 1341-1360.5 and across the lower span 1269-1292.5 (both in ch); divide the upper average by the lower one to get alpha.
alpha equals 0.7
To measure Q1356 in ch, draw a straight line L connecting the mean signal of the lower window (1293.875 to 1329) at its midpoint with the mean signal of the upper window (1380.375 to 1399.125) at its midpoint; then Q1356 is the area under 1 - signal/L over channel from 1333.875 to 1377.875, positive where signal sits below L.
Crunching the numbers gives 4.8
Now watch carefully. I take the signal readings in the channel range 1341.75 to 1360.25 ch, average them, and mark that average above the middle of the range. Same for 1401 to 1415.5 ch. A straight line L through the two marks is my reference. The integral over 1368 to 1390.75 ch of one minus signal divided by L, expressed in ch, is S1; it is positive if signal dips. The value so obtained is -2.4 ch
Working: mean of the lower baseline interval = 0.918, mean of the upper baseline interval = 1.11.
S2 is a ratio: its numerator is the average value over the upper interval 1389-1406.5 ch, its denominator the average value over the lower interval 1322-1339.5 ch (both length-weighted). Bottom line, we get 1.39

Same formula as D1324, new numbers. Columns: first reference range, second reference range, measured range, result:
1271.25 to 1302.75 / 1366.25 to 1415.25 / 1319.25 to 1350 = 9.9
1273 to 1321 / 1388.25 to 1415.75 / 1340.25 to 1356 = 3.7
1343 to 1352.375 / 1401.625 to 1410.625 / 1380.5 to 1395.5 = -0.5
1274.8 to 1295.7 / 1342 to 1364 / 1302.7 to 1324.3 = 0.8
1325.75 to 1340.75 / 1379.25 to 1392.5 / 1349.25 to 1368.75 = -2.6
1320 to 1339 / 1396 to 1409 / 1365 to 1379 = -2.5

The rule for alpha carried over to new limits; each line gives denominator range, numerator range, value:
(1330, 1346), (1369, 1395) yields 1.50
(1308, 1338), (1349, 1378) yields 1.16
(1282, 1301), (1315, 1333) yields 0.72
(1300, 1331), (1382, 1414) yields 1.03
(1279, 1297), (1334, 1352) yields 0.61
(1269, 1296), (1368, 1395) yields 0.87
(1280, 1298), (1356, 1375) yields 0.85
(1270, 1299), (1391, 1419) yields 0.86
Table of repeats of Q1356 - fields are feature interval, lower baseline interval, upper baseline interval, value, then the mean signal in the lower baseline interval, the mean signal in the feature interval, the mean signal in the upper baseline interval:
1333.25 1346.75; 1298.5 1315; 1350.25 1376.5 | 4.5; 1.17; 0.74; 1.07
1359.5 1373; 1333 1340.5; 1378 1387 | -2.1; 0.691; 1.1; 1.1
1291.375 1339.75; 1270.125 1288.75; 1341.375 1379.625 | 6.4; 1.29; 1.02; 1.02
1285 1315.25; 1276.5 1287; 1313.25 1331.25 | -2.1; 1.3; 1.22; 0.954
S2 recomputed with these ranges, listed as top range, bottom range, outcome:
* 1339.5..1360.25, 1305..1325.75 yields 0.83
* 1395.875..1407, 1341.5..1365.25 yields 1.17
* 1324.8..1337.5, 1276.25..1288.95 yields 0.58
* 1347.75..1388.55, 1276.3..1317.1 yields 0.87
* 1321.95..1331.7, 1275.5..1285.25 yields 0.67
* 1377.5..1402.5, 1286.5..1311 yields 0.87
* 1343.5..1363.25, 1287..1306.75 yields 0.76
